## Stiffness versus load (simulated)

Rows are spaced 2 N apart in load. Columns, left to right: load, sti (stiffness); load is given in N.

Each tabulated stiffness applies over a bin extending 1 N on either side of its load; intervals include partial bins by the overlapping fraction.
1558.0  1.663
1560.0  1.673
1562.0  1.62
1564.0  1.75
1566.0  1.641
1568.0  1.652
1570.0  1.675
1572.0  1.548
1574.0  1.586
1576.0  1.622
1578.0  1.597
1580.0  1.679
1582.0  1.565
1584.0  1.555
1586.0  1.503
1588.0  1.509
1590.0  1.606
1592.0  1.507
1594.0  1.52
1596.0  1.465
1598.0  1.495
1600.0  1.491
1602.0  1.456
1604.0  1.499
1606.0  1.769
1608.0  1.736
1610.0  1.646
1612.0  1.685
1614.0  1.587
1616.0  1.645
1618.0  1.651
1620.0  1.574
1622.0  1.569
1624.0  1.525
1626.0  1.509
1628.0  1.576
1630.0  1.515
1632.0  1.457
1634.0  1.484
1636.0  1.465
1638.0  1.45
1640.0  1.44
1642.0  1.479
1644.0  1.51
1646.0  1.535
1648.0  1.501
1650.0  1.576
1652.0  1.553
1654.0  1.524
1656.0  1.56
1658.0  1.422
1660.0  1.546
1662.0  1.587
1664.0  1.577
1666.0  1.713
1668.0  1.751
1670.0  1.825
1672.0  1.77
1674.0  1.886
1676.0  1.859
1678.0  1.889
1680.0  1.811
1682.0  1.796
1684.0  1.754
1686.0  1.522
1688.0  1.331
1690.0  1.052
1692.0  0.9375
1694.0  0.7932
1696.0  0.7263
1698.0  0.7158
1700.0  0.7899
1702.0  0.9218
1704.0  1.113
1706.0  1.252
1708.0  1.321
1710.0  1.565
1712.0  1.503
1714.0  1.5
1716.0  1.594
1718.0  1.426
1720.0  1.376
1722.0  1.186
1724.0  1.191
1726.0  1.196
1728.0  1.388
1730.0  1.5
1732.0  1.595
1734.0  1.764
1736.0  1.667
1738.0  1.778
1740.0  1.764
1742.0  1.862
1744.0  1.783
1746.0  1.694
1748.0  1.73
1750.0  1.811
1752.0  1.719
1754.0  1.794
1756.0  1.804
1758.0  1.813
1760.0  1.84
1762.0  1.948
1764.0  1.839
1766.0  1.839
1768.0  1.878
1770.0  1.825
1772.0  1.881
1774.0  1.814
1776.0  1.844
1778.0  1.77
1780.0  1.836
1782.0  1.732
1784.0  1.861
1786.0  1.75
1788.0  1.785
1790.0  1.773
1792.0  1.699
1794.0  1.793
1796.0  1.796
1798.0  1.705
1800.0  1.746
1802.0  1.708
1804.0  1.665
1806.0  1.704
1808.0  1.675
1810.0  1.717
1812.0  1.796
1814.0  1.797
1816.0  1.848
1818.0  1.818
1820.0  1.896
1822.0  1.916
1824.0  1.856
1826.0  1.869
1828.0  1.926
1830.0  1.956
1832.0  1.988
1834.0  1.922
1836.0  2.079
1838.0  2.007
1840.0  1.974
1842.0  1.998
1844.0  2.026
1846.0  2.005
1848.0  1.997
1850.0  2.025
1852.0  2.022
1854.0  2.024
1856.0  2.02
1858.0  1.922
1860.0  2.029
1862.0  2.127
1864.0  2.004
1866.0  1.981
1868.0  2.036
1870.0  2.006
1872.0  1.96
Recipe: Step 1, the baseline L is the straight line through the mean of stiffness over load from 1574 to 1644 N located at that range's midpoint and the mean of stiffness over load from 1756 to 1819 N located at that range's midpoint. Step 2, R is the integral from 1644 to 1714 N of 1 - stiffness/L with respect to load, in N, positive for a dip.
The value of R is 8.5 N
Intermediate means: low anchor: 1.55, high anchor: 1.79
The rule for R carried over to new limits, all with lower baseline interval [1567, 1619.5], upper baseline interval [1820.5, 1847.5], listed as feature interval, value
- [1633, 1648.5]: 1.66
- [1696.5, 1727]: 9.26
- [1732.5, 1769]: 0.79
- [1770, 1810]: 2.70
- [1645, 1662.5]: 1.55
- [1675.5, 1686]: -0.42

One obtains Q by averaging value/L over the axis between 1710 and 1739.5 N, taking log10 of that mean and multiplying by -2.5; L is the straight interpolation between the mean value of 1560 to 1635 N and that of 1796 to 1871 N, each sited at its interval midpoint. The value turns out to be 0.19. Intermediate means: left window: 1.58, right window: 1.91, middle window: 1.48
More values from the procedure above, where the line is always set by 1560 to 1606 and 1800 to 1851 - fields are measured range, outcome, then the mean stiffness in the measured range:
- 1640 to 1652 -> 0.10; 1.52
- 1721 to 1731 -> 0.33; 1.29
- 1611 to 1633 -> 0.04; 1.57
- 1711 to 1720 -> 0.17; 1.49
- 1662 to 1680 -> -0.05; 1.77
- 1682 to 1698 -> 0.41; 1.17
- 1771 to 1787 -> 0.01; 1.81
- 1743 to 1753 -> 0.02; 1.75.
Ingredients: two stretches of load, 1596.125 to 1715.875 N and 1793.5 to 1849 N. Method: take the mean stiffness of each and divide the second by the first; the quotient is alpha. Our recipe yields 1.3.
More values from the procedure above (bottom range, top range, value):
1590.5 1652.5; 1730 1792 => 1.16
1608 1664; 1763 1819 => 1.15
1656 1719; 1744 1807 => 1.25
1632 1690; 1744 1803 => 1.12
